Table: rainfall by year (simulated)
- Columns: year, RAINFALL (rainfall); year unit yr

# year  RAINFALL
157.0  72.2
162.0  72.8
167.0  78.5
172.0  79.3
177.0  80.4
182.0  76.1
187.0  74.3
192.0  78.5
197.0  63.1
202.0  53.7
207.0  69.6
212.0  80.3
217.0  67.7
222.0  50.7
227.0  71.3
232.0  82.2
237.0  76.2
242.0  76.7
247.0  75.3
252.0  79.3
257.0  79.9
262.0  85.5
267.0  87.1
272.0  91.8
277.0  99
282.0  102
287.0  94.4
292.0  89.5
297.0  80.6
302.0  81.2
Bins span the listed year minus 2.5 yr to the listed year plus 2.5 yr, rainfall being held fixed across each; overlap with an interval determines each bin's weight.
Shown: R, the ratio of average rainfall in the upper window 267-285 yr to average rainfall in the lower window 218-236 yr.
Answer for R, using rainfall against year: 1.40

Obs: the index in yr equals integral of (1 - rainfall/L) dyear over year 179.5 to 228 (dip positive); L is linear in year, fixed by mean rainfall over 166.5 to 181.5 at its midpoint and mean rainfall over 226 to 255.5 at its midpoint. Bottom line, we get 6.1 yr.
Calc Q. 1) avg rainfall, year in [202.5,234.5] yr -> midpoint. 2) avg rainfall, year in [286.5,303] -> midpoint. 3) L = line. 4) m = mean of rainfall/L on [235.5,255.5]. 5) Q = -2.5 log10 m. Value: -0.027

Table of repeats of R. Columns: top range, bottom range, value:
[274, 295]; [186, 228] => 1.42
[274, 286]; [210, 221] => 1.41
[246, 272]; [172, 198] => 1.09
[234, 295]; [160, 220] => 1.19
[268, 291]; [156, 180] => 1.24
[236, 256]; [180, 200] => 1.07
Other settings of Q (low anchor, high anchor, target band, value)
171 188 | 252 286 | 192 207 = 0.25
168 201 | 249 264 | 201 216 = 0.11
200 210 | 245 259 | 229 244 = -0.07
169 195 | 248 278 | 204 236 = 0.16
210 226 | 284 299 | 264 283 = -0.13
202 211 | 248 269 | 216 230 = 0.14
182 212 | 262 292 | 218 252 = 0.12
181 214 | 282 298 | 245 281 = -0.01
